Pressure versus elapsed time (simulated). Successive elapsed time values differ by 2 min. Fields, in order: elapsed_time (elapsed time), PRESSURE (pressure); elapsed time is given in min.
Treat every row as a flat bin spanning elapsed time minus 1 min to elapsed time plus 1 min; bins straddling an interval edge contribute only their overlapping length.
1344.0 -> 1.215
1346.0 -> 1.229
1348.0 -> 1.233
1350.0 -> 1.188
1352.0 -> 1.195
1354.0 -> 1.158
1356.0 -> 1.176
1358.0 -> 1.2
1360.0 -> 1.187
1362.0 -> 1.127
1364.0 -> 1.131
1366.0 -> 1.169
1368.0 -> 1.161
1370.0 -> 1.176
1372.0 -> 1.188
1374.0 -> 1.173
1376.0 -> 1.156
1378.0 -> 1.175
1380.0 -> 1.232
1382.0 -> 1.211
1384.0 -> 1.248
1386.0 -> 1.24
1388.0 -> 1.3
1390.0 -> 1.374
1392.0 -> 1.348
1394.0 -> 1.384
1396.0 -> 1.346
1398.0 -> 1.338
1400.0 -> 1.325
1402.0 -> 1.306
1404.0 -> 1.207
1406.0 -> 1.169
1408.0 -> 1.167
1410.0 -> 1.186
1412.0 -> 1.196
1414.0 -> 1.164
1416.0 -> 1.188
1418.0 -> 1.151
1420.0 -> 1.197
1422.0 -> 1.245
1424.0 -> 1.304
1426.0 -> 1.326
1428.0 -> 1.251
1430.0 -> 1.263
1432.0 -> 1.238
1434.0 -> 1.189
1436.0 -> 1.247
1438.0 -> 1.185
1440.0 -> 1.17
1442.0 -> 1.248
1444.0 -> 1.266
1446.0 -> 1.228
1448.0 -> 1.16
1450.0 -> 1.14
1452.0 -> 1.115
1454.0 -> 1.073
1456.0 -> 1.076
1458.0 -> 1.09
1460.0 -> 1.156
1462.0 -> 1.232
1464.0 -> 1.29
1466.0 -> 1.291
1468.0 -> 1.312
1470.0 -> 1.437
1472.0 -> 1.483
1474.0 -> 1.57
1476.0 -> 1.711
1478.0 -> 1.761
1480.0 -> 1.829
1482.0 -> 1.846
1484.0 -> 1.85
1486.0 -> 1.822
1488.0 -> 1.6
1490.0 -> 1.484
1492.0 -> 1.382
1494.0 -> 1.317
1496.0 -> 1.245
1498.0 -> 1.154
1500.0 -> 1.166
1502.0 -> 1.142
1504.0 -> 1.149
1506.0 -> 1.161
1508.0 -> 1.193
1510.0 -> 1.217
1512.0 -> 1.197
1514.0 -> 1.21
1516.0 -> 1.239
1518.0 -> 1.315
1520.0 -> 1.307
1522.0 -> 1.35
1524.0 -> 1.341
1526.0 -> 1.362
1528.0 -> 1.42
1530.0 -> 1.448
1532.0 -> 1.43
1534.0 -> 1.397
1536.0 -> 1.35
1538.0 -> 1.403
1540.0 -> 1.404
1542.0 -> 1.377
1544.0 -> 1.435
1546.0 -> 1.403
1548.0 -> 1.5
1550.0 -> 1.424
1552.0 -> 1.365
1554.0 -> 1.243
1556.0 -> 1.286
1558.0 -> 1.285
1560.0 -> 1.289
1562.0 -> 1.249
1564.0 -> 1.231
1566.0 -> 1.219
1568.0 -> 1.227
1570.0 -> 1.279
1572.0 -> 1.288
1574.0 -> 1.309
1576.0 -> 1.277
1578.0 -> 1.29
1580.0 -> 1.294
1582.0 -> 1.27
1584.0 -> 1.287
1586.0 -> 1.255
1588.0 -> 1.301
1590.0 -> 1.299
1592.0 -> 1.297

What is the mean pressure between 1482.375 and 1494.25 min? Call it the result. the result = 1.61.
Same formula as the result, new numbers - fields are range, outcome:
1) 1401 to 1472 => 1.22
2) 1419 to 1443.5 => 1.24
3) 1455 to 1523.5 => 1.37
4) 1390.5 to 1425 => 1.25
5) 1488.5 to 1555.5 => 1.32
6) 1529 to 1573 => 1.34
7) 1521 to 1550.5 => 1.4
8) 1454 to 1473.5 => 1.26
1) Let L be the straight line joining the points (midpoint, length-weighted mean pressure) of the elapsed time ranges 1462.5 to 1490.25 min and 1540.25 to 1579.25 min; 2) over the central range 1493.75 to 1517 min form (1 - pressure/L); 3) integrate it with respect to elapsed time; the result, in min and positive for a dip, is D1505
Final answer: 4.6 min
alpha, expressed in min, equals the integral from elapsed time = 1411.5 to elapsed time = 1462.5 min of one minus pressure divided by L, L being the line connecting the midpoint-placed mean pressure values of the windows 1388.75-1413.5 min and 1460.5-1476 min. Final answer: 5.3 min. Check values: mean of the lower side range 1.28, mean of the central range 1.2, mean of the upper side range 1.39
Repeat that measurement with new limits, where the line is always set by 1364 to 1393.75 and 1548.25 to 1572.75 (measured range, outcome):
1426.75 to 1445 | 0.2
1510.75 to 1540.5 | -1.5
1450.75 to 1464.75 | 1.2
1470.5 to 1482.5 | -4.0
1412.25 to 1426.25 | 0.2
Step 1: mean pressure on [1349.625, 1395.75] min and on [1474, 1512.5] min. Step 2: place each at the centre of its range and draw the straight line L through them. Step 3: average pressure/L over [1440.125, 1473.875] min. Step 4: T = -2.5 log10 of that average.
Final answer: 0.117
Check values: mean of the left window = 1.22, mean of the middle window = 1.23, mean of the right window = 1.44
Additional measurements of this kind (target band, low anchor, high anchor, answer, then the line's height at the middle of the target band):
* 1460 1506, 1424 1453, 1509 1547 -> -0.13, 1.28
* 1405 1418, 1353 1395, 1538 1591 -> 0.05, 1.23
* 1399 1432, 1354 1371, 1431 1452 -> -0.03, 1.19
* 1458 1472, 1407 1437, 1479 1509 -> 0.05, 1.34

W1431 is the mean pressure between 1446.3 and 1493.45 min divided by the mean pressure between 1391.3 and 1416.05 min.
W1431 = 1.1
